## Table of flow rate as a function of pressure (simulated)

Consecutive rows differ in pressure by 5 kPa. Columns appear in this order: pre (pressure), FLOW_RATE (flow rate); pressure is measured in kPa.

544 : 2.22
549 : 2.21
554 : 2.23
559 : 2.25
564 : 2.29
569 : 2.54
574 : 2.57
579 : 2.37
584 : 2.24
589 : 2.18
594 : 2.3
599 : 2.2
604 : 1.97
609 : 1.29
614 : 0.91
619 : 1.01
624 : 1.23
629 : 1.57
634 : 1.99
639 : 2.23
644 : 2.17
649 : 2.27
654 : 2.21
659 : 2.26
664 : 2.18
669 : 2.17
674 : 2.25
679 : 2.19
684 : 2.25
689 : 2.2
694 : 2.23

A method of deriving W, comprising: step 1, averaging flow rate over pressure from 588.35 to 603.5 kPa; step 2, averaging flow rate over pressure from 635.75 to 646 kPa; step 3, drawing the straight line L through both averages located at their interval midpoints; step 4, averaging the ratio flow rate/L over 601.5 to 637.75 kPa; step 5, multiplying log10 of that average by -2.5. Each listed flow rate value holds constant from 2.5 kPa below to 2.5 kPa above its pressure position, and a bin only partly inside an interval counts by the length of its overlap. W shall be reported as 0.45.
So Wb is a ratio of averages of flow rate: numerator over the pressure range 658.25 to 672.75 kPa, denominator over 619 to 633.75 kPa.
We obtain 1.55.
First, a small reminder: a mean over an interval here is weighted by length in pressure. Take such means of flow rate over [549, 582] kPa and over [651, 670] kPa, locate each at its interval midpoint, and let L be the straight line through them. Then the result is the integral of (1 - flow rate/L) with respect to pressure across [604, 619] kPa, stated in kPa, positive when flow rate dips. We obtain 6.9 kPa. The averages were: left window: 2.36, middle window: 1.23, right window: 2.21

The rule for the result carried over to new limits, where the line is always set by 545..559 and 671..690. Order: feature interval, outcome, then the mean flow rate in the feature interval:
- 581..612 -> 2.9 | 2.02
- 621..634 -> 4.2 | 1.5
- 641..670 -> 0.1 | 2.21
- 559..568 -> -0.4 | 2.32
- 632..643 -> 0.5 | 2.12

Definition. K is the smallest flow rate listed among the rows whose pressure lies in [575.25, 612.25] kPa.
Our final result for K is 1.29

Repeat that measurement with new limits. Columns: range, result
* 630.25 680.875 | 1.99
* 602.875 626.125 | 0.91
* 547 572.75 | 2.21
